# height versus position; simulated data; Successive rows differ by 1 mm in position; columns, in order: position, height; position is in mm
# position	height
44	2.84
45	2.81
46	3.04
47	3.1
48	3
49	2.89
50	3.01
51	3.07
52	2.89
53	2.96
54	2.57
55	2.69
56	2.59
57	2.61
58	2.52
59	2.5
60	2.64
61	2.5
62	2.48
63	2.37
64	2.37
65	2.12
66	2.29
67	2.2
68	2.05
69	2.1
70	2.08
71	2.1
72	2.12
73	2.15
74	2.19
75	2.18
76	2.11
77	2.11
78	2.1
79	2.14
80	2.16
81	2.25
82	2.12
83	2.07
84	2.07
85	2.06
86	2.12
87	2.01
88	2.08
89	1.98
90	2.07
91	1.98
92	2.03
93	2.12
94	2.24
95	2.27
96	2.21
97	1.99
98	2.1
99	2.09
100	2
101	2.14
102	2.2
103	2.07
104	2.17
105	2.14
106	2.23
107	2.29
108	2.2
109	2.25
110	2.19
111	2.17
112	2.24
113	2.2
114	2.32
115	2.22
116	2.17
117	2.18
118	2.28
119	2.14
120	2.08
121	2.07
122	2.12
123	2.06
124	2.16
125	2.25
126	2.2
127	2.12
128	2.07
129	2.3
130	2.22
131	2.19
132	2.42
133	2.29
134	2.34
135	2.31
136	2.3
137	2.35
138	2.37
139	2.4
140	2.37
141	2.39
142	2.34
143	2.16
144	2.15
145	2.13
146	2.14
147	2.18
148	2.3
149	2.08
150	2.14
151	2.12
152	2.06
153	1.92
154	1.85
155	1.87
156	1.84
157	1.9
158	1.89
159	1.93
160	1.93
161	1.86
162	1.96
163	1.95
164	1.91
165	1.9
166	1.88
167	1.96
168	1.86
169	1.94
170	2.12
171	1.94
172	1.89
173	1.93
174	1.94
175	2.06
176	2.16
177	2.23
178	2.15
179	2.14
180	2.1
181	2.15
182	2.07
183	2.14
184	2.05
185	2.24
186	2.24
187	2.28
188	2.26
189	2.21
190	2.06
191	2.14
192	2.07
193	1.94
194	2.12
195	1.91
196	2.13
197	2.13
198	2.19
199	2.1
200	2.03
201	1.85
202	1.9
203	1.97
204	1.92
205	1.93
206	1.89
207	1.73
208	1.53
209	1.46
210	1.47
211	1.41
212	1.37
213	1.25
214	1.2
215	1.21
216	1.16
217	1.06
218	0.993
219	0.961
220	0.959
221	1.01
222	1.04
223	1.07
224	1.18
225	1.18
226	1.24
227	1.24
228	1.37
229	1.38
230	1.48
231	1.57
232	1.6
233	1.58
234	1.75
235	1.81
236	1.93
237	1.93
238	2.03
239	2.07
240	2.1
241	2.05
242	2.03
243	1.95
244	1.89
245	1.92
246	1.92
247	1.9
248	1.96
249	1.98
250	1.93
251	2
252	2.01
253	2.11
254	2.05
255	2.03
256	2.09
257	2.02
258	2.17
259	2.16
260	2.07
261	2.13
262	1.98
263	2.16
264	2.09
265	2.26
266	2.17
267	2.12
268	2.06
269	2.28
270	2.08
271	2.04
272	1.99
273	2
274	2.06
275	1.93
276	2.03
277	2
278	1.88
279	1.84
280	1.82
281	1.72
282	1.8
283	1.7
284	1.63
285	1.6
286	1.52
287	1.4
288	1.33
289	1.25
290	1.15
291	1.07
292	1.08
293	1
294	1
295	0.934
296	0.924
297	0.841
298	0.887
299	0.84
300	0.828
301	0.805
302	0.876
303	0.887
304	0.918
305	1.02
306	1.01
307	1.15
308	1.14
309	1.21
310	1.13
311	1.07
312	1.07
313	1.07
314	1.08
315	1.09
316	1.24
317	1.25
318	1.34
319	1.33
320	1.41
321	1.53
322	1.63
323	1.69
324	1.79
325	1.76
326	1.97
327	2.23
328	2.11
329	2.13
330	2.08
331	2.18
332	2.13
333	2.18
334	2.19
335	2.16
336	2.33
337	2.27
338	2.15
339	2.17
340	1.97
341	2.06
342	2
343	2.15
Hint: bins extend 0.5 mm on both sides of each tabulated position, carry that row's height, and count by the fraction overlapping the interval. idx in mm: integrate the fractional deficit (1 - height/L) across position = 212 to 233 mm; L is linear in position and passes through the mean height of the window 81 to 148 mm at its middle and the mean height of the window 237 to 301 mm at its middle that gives 7.5 mm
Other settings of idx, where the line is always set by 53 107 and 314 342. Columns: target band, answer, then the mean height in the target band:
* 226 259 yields 1.9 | 1.87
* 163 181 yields 0.6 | 2.01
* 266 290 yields 1.3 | 1.82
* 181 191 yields -0.5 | 2.17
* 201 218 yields 4.2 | 1.52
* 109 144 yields -1.5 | 2.23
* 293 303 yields 5.3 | 0.888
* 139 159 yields 0.1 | 2.1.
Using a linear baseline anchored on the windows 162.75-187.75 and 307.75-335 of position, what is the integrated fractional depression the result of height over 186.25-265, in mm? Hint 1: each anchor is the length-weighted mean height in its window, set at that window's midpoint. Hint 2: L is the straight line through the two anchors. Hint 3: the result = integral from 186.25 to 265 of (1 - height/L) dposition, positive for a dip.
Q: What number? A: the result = 5.0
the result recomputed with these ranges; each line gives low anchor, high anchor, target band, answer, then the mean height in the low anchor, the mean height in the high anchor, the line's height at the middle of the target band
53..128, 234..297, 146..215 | 2.02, 2.2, 1.83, 2.01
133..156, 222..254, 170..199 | -1.56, 2.19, 1.74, 2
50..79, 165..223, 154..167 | 0.42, 2.39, 1.82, 1.97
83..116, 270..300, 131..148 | -2.45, 2.14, 1.49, 2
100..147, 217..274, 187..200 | -0.86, 2.22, 1.8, 1.98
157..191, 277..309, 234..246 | -2.79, 2.04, 1.23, 1.59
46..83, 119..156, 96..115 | 1.01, 2.43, 2.18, 2.29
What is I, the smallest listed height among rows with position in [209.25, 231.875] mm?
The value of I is 0.959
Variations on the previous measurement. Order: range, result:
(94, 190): 1.84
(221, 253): 1.01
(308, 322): 1.07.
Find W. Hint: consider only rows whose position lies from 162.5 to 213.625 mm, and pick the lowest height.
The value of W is 1.25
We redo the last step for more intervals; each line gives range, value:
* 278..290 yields 1.15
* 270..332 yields 0.805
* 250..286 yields 1.52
